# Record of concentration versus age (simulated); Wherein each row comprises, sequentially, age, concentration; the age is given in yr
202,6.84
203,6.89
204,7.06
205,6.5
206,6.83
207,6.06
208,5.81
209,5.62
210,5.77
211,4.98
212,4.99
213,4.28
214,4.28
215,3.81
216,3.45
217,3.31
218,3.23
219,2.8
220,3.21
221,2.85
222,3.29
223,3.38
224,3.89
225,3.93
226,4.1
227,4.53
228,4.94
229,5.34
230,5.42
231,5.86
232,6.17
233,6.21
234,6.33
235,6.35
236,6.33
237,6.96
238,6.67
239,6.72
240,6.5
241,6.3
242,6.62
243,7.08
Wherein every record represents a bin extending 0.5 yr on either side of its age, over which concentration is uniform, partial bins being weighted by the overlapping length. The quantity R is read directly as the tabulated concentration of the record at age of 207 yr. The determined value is 6.06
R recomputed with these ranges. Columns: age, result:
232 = 6.17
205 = 6.5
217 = 3.31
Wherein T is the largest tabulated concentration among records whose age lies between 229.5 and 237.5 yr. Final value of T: 6.96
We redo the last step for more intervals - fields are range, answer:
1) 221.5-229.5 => 5.34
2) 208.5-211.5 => 5.77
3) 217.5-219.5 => 3.23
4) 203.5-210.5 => 7.06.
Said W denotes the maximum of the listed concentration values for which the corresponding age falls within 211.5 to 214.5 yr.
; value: 4.99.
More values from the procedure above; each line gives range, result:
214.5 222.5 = 3.81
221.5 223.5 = 3.38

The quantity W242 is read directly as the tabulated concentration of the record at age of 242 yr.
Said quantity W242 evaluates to 6.62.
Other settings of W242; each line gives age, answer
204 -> 7.06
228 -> 4.94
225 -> 3.93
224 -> 3.89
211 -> 4.98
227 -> 4.53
